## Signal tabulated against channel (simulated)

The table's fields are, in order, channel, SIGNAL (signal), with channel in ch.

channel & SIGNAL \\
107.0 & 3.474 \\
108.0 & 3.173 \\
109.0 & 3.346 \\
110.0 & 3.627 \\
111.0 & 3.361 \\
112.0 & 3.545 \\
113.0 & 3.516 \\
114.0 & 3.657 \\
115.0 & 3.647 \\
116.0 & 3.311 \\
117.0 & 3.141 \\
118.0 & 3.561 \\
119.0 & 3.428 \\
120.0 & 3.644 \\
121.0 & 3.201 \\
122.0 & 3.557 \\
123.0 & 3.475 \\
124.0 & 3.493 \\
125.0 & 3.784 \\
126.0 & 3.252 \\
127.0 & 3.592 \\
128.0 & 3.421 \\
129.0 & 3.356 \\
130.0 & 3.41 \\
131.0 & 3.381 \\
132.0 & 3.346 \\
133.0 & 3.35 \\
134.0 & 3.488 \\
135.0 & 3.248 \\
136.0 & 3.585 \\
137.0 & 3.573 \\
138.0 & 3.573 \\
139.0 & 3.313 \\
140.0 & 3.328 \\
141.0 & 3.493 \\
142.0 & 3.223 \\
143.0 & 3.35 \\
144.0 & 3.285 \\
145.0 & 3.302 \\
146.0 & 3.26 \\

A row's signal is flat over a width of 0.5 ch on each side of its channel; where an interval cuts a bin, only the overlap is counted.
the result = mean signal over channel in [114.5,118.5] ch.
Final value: 3.42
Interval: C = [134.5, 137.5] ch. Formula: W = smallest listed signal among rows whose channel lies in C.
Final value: 3.248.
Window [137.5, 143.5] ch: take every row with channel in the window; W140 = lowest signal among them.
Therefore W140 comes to 3.223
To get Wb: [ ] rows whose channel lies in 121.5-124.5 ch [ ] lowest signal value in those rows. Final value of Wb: 3.475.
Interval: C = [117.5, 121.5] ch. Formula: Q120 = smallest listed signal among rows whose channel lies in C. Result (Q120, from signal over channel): 3.201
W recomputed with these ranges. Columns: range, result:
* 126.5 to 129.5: 3.356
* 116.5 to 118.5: 3.141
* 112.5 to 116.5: 3.311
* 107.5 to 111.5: 3.173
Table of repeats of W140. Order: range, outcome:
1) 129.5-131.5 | 3.381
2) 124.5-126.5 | 3.252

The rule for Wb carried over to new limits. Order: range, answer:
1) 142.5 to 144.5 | 3.285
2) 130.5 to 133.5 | 3.346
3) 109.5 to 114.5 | 3.361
